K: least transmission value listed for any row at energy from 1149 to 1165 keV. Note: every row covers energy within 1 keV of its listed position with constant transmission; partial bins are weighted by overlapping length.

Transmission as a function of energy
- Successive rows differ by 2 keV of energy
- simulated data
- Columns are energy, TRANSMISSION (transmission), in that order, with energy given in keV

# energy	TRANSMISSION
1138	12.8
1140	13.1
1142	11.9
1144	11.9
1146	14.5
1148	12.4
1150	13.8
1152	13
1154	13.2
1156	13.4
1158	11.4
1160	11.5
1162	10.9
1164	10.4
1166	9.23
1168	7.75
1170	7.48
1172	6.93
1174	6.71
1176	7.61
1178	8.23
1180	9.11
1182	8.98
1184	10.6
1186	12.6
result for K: 10.4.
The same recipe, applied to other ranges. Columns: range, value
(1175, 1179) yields 7.61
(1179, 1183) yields 8.98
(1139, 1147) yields 11.9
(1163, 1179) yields 6.71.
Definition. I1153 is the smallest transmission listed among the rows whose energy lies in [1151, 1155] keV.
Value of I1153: 13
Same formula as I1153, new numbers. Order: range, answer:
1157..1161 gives 11.4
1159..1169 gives 7.75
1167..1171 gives 7.48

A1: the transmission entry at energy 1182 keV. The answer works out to 8.98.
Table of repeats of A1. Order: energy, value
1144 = 11.9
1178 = 8.23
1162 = 10.9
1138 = 12.8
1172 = 6.93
